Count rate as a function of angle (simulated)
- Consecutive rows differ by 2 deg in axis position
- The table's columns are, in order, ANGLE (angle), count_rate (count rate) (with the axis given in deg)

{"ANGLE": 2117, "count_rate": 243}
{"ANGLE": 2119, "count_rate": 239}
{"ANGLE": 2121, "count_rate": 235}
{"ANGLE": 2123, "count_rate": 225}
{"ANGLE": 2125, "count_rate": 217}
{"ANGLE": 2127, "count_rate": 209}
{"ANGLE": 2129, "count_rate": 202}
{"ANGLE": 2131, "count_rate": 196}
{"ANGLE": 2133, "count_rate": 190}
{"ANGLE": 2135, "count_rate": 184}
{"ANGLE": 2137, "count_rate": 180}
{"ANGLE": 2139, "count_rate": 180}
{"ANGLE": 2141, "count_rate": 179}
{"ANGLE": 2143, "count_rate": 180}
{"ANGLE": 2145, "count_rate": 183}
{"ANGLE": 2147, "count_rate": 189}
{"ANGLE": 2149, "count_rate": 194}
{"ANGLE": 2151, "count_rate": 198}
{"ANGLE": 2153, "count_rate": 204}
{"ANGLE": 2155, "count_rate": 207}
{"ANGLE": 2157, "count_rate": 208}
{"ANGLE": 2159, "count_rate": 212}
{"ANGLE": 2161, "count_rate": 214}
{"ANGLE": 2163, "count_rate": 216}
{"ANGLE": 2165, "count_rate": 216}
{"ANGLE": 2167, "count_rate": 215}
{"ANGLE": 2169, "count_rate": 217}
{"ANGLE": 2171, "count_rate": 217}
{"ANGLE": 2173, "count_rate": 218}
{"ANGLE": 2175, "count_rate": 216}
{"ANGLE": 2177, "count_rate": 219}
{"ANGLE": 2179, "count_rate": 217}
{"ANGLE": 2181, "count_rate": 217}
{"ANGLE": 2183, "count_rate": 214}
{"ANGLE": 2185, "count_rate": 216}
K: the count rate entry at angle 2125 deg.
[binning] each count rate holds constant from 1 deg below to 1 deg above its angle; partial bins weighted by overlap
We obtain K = 217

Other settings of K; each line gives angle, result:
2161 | 214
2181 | 217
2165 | 216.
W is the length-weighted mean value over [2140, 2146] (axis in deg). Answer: 181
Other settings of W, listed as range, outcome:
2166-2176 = 217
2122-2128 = 217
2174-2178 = 218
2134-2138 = 182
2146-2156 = 198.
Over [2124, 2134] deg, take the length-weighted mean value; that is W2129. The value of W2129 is 203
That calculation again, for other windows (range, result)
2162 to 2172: 216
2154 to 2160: 209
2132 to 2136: 187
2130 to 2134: 193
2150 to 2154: 201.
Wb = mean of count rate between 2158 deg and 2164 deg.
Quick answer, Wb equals 214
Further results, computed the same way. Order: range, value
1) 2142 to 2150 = 186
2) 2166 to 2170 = 216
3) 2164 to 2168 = 216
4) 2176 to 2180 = 218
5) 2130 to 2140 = 186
